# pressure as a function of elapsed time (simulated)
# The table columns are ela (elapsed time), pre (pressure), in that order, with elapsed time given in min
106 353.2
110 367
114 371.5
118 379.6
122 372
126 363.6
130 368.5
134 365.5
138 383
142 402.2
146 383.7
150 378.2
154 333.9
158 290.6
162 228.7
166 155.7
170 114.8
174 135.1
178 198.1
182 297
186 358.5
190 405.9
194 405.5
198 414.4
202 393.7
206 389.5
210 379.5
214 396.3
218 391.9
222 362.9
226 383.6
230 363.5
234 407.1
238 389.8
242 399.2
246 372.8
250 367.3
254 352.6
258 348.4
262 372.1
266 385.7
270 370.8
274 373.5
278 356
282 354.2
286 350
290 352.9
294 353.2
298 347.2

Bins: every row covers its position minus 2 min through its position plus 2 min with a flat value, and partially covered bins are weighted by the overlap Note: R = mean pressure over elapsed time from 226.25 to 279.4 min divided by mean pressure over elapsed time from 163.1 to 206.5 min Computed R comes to 1.3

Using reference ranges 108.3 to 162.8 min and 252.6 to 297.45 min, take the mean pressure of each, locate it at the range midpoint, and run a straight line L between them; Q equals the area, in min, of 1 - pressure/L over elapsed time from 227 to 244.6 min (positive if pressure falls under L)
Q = -1.41 min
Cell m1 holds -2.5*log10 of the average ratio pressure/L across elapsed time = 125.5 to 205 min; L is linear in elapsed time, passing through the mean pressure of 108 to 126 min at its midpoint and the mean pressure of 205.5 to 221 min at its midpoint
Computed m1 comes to 0.19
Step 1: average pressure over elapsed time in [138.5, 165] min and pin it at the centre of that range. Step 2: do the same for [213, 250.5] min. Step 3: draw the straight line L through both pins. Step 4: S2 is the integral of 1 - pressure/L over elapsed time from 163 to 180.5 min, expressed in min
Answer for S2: 9.41 min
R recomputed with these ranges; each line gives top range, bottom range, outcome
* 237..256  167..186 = 1.85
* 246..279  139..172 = 1.27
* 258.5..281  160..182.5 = 2.04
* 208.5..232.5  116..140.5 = 1.02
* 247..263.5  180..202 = 0.95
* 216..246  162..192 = 1.62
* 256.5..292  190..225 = 0.92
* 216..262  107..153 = 1.00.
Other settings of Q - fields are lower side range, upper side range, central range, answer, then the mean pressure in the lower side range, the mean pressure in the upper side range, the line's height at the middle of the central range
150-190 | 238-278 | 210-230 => -3.9 min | 250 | 372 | 319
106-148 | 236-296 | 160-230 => 9.6 min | 375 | 367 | 371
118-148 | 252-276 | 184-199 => -0.9 min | 377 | 367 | 373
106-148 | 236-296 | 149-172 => 7.9 min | 375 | 367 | 373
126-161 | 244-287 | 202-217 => -1.1 min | 359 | 364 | 362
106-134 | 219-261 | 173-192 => 4.4 min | 369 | 375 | 372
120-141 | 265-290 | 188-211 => -1.9 min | 372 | 363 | 368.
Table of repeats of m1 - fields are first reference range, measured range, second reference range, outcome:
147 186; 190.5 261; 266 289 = -0.24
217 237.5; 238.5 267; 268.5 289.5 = 0.00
